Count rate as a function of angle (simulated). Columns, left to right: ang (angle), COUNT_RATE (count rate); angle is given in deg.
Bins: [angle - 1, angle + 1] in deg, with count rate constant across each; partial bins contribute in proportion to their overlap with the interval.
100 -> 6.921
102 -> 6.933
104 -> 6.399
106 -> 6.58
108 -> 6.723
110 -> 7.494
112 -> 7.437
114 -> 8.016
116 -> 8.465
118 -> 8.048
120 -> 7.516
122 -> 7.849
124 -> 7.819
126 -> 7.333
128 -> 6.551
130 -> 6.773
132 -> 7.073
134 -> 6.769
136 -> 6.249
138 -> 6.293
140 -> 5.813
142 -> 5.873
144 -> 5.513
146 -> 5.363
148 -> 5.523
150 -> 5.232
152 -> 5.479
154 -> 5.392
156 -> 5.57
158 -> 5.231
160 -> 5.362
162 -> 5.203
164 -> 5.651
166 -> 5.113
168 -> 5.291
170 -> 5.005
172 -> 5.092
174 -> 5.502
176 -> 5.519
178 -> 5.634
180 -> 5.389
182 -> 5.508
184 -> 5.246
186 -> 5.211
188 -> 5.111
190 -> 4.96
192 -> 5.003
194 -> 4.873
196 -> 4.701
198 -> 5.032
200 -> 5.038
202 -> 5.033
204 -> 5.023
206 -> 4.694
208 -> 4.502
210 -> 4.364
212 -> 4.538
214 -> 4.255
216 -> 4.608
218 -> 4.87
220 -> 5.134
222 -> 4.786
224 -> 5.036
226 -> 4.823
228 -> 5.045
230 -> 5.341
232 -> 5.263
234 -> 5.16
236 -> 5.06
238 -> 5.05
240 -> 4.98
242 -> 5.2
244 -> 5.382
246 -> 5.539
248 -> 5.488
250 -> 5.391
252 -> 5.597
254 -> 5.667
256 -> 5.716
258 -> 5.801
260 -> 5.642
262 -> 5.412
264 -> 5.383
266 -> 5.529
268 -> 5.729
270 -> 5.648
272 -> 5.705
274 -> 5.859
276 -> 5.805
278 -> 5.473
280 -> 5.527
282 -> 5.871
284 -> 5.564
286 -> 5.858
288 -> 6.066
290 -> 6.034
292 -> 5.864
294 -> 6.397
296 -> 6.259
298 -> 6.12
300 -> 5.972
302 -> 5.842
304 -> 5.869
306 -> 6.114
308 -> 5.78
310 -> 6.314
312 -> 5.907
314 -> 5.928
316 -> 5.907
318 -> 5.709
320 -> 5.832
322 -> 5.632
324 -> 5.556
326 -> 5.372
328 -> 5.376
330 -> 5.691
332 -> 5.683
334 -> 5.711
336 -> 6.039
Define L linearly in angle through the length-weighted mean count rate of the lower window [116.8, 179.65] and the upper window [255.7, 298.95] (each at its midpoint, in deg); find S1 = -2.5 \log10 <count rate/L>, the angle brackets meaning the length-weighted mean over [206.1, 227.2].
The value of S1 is 0.25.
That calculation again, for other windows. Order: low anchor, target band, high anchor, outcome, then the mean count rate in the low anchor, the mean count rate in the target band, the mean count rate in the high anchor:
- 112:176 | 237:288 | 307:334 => 0.06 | 6.2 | 5.56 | 5.74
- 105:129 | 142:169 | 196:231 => 0.19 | 7.49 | 5.4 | 4.83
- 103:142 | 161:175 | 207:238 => 0.15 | 7.08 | 5.27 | 4.86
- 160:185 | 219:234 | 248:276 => 0.09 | 5.35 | 5.07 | 5.62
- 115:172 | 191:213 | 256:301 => 0.24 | 6.17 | 4.8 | 5.79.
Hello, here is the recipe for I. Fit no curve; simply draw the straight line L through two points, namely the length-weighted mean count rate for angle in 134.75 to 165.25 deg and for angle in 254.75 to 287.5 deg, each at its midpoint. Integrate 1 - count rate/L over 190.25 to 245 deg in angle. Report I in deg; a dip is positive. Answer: 6.9 deg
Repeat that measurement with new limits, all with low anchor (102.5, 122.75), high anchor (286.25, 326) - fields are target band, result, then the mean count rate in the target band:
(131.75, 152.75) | 3.84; 5.89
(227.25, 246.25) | 3.76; 5.19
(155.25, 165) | 2.30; 5.4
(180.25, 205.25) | 6.41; 5.07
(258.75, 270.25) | 1.29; 5.56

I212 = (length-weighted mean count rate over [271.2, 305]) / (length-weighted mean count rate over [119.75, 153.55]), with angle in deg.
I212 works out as 0.9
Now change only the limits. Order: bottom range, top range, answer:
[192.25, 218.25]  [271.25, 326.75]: 1.24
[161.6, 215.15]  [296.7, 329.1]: 1.15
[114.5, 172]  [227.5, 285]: 0.89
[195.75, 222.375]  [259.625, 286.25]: 1.19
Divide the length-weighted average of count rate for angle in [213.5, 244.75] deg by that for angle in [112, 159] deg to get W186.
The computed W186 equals 0.8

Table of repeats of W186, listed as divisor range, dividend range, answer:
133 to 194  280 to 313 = 1.09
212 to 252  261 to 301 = 1.14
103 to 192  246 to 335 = 0.94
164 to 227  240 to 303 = 1.14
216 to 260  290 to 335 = 1.12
